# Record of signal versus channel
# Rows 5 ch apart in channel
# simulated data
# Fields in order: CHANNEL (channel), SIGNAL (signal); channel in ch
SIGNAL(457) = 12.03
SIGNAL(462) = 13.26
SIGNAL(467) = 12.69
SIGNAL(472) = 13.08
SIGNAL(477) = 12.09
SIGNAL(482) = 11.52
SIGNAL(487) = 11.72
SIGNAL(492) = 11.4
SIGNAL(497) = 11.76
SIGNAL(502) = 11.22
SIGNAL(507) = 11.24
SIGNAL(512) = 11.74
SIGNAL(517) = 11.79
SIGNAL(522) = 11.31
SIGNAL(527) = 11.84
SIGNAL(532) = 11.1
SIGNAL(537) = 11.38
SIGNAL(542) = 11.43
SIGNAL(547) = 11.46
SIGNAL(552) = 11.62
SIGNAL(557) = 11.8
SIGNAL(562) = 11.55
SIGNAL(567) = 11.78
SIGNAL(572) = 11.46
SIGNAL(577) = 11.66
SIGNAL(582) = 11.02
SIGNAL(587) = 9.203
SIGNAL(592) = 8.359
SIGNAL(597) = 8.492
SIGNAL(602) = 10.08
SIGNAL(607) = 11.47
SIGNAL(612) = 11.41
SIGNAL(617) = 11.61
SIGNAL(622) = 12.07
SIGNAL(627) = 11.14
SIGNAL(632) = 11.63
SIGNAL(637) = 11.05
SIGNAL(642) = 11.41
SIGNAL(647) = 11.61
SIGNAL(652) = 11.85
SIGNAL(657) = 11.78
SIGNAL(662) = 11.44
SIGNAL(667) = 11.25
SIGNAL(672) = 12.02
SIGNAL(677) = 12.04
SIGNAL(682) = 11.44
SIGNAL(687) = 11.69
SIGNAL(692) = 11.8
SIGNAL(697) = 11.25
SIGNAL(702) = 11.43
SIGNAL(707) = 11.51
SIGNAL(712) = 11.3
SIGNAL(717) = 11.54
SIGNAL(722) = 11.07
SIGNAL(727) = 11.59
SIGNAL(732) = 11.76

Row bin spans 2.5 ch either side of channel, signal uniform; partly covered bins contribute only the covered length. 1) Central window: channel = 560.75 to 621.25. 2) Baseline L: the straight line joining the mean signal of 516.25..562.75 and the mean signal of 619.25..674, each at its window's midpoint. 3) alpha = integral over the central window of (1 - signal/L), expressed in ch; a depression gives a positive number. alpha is 4.4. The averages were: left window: 11.5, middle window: 10.7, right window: 11.6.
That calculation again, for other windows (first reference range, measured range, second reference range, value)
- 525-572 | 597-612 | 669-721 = 1.4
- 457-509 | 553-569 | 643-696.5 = 0.2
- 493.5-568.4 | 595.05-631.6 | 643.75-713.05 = 1.9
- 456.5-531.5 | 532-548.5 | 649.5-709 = 0.6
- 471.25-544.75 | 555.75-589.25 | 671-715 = 1.2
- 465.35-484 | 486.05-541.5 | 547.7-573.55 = 2.5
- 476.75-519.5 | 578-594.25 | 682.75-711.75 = 2.5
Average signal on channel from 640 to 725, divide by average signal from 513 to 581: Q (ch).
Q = 1.00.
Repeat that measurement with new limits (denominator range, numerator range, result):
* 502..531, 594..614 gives 0.89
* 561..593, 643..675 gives 1.08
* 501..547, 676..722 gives 1.00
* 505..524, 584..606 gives 0.80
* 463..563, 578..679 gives 0.94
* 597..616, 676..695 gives 1.09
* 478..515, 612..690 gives 1.00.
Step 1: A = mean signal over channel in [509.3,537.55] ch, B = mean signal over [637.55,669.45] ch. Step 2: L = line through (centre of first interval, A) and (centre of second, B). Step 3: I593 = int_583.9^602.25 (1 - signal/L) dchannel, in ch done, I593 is 4.07 ch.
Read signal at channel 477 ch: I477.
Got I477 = 12.09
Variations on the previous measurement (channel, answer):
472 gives 13.08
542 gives 11.43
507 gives 11.24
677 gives 12.04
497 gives 11.76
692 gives 11.8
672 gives 12.02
